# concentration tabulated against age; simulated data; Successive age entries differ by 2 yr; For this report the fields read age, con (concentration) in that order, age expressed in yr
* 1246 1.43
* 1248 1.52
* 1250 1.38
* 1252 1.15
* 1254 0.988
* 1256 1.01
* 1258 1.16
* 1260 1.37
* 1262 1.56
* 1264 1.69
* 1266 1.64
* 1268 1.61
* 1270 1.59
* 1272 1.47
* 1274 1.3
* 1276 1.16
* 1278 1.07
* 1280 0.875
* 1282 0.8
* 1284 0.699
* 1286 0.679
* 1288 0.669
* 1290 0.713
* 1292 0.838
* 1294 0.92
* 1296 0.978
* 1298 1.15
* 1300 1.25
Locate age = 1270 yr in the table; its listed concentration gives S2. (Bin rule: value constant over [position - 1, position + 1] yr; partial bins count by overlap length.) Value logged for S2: 1.59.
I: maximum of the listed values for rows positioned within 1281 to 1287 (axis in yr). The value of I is 0.8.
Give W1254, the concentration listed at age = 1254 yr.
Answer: 0.988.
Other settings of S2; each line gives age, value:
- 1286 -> 0.679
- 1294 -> 0.92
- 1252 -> 1.15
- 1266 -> 1.64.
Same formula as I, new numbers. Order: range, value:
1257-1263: 1.56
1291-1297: 0.978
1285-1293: 0.838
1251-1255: 1.15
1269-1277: 1.59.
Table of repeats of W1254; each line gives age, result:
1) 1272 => 1.47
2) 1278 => 1.07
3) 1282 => 0.8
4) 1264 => 1.69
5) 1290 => 0.713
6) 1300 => 1.25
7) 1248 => 1.52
